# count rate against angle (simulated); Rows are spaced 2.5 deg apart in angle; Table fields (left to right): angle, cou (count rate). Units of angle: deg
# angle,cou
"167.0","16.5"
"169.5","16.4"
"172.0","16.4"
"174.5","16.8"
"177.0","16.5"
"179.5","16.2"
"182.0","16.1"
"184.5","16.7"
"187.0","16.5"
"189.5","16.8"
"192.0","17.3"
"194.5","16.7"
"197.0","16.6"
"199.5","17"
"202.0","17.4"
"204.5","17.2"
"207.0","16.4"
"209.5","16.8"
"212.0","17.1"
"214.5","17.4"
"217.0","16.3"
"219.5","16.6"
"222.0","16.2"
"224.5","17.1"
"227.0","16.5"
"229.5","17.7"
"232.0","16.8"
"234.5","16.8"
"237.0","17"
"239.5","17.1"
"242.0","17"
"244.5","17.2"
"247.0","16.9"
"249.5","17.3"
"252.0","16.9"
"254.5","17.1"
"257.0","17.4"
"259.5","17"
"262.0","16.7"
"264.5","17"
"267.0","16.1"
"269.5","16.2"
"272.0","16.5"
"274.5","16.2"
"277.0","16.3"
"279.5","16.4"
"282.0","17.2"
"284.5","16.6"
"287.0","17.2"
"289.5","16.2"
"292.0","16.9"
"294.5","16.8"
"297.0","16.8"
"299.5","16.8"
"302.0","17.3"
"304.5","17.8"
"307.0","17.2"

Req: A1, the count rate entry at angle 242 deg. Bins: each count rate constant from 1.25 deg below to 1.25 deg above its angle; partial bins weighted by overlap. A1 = 17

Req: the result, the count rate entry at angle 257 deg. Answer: 17.4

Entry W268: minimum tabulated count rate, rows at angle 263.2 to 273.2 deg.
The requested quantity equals 16.1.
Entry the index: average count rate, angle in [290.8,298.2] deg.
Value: 16.8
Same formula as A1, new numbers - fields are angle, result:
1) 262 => 16.7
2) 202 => 17.4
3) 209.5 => 16.8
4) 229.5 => 17.7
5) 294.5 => 16.8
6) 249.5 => 17.3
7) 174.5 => 16.8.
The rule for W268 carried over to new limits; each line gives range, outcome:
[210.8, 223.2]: 16.2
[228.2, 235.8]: 16.8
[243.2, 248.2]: 16.9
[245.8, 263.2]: 16.7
